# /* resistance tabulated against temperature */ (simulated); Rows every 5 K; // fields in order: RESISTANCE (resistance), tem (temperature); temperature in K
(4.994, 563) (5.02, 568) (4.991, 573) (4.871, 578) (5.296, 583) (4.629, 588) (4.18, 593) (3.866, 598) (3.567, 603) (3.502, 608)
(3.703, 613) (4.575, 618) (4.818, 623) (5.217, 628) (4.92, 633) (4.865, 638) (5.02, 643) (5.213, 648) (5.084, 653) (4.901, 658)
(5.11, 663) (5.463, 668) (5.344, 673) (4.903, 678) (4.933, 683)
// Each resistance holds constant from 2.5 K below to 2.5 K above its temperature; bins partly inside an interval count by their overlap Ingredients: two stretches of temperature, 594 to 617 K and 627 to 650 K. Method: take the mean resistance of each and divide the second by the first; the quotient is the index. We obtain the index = 1.3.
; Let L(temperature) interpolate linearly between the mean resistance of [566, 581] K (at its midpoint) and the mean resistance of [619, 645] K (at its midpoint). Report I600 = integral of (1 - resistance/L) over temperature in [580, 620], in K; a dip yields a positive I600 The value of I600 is 6.4 K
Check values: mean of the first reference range 4.97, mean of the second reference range 4.94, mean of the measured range 4.17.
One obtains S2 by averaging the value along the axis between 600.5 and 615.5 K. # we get 3.59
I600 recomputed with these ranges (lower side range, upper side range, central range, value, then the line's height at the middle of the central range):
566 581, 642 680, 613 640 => 1.60 K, 5.07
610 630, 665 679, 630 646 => -0.55 K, 4.79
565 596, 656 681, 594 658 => 5.88 K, 4.99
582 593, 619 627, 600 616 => 3.90 K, 4.8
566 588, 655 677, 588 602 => 2.65 K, 5.03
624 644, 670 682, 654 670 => -0.22 K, 5.07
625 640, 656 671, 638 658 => 0.14 K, 5.09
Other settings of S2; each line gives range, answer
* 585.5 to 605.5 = 4.06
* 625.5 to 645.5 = 5.01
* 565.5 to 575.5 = 5.01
